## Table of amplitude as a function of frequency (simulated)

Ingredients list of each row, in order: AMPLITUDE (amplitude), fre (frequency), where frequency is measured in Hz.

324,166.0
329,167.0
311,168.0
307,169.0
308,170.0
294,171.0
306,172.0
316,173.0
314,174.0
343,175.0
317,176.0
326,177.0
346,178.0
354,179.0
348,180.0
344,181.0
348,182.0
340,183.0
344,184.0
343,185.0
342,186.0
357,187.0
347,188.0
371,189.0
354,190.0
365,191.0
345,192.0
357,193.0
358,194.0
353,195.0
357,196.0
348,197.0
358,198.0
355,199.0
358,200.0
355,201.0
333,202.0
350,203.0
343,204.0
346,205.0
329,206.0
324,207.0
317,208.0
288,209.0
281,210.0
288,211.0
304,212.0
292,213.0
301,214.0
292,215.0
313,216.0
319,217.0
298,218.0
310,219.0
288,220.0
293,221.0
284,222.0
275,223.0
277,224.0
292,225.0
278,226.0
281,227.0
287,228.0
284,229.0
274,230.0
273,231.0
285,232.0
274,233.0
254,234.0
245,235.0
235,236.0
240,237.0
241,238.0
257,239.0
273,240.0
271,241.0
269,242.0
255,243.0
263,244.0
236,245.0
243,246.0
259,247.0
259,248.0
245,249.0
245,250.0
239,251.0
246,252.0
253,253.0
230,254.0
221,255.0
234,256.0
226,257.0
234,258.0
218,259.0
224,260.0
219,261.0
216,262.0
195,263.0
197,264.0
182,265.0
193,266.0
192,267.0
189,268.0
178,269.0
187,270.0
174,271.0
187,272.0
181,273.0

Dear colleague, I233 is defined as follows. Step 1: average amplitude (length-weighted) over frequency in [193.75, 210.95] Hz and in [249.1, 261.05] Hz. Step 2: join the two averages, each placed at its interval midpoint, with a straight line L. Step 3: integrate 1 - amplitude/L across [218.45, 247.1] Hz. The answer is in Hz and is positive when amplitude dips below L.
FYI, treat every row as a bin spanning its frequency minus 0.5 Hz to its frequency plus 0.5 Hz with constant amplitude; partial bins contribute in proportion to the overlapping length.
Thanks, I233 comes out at 0.83 Hz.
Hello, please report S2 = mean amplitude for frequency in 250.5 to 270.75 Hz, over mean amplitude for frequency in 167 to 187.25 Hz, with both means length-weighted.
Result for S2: 0.65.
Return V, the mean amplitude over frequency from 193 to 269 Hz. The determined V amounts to 275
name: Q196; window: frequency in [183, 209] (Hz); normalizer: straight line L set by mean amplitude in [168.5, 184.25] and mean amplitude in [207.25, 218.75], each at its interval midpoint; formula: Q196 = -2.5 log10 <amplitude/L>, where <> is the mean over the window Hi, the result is -0.11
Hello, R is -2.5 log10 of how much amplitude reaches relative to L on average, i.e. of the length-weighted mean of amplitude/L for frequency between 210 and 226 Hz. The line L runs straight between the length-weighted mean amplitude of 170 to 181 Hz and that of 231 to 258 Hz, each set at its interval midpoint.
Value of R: -0.056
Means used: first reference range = 326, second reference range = 250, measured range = 294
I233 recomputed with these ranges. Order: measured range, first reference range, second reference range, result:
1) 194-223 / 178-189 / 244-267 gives -1.3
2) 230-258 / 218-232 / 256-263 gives -0.1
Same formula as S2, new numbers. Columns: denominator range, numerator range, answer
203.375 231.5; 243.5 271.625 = 0.74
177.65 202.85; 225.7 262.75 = 0.71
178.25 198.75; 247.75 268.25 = 0.63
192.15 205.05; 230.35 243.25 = 0.74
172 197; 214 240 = 0.81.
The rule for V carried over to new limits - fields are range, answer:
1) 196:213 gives 330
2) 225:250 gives 262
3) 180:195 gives 351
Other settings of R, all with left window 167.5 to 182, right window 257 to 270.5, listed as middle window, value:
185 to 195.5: -0.169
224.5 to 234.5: -0.117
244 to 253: -0.112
